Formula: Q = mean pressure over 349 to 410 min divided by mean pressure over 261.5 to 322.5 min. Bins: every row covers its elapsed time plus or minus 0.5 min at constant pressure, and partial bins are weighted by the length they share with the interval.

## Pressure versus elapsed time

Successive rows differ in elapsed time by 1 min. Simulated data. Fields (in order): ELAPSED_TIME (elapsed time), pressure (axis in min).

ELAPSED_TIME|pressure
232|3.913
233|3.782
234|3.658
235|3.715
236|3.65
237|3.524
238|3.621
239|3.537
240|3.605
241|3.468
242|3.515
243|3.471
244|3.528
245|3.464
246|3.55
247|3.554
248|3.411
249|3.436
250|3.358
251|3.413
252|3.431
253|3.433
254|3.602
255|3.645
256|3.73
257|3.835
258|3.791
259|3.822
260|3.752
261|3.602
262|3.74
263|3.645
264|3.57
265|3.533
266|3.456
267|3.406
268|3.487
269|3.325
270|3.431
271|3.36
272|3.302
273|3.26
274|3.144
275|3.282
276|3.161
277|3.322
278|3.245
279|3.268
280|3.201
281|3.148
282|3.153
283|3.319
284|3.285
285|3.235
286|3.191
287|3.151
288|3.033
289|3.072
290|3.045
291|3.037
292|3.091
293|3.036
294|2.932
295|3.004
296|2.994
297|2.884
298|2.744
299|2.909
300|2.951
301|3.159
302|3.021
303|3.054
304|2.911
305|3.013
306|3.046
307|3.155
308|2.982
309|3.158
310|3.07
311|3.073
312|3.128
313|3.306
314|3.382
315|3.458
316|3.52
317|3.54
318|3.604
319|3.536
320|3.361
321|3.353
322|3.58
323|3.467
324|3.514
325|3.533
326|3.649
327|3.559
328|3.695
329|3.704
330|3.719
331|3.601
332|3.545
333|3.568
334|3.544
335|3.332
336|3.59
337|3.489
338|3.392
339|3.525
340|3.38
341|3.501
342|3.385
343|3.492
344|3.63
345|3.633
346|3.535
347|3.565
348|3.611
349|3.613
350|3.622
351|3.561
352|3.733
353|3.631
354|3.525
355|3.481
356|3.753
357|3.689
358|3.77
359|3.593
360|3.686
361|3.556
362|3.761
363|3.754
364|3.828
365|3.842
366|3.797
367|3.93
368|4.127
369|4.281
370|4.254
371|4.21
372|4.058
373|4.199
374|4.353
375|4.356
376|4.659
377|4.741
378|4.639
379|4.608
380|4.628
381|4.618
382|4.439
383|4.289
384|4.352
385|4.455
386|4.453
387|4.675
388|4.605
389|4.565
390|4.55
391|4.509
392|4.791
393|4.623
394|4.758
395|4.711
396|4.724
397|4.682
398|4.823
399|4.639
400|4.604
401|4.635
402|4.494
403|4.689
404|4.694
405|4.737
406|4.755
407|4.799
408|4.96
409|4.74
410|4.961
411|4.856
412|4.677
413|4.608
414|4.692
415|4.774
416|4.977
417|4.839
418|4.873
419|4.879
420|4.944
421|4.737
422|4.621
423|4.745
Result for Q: 1.3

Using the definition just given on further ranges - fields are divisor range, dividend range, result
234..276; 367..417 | 1.30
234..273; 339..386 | 1.11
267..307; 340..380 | 1.23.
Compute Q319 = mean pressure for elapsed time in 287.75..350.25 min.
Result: 3.33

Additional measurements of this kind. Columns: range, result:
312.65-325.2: 3.47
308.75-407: 3.95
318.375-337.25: 3.55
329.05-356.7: 3.56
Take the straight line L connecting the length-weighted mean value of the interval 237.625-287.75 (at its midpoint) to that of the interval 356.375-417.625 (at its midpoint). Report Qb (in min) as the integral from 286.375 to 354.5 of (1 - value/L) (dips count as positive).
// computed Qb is 9.9 min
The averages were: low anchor 3.44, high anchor 4.44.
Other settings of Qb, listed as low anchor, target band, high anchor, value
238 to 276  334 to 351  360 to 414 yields 2.54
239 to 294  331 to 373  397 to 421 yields 5.34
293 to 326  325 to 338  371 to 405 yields 0.03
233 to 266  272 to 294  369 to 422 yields 3.73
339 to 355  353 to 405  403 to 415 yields -1.41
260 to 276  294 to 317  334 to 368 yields 2.78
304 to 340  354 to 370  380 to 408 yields 1.14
